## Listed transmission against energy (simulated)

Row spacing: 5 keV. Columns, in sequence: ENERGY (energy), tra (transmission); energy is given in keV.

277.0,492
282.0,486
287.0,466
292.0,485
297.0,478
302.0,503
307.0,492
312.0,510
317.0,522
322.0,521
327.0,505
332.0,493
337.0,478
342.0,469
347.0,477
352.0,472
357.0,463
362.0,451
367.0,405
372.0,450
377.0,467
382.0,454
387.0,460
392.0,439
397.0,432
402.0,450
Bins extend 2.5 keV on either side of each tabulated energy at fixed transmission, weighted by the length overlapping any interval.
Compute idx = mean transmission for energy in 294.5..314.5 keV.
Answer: 496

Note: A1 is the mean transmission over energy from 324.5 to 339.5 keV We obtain 492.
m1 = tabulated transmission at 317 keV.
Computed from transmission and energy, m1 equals 522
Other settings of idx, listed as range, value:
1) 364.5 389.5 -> 447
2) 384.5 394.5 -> 450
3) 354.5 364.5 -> 457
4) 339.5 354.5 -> 473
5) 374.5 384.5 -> 460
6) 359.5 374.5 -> 435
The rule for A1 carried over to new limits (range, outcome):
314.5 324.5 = 522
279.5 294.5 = 479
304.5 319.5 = 508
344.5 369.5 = 454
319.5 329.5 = 513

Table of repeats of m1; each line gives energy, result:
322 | 521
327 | 505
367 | 405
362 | 451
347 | 477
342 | 469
